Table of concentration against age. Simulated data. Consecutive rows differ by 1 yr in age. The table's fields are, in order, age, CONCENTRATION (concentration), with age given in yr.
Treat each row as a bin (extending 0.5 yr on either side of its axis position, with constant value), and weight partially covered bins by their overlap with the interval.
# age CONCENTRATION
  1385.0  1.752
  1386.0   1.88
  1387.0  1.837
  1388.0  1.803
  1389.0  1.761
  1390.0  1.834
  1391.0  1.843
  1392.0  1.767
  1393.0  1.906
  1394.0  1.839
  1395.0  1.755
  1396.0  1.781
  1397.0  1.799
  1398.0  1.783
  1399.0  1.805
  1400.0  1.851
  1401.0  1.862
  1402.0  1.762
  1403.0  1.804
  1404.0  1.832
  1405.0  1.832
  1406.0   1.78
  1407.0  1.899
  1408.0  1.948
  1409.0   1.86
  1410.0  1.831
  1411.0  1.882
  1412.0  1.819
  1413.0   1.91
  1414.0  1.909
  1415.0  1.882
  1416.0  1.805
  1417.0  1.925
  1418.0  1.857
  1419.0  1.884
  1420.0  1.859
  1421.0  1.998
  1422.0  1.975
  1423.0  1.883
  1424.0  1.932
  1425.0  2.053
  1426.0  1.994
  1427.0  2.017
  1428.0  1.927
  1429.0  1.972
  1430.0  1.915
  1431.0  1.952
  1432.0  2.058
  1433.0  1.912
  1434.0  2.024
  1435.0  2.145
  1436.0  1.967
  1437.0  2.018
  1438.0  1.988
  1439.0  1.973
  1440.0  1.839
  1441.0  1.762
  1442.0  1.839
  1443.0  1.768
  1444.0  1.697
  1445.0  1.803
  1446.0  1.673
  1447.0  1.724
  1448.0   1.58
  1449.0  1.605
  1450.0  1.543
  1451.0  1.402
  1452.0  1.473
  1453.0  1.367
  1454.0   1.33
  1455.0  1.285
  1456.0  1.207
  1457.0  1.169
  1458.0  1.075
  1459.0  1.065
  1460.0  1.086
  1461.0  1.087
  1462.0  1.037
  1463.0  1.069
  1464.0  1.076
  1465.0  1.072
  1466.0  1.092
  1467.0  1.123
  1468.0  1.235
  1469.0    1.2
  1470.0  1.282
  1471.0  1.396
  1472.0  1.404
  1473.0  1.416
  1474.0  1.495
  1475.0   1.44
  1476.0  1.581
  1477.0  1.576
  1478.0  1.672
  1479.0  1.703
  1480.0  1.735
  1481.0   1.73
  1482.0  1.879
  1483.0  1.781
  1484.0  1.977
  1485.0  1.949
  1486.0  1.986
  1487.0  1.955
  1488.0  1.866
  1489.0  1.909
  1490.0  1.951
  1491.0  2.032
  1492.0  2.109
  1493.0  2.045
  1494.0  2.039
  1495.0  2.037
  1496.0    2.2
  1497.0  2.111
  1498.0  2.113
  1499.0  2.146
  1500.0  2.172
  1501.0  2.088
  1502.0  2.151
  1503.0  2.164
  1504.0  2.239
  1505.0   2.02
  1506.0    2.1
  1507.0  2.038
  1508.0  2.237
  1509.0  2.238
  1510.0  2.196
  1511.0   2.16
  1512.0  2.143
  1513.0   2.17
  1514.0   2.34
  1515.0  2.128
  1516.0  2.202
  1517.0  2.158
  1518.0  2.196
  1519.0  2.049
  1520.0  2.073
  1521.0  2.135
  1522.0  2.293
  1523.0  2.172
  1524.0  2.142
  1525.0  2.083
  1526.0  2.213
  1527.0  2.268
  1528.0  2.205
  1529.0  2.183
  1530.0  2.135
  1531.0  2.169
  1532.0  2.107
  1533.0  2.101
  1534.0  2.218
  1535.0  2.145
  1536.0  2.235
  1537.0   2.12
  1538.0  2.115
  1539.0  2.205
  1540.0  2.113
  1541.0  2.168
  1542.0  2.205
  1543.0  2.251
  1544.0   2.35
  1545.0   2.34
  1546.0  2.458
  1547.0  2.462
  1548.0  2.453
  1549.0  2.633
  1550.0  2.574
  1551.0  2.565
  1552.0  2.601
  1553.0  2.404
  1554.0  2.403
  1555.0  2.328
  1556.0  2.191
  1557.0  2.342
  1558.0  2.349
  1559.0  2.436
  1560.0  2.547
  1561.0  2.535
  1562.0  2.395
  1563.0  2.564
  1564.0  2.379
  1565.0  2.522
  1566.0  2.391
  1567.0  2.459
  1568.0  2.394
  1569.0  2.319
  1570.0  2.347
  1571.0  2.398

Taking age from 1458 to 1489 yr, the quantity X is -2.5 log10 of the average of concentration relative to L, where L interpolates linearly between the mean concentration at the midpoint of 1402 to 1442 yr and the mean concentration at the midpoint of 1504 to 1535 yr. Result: 0.364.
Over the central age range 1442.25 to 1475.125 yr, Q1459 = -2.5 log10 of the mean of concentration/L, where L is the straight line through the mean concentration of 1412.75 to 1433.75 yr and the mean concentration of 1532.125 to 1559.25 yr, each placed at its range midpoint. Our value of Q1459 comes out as 0.45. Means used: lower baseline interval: 1.94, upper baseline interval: 2.32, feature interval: 1.34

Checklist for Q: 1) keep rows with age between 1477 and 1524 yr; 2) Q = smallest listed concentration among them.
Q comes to 1.576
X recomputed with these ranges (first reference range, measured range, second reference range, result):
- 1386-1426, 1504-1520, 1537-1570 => 0.04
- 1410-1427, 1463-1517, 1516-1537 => 0.13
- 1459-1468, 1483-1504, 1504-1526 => -0.20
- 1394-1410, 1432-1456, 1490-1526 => 0.13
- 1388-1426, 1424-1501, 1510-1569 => 0.20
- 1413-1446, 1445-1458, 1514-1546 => 0.34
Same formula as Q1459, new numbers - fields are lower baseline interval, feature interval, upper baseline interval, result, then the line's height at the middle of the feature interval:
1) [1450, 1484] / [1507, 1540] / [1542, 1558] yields -0.05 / 2.08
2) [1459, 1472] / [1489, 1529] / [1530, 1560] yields -0.20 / 1.79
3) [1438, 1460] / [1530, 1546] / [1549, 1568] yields 0.04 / 2.28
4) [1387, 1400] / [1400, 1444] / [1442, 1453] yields -0.12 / 1.71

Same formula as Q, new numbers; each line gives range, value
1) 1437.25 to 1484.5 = 1.037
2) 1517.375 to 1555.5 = 2.049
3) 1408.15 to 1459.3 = 1.065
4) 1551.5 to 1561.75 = 2.191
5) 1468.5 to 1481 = 1.2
